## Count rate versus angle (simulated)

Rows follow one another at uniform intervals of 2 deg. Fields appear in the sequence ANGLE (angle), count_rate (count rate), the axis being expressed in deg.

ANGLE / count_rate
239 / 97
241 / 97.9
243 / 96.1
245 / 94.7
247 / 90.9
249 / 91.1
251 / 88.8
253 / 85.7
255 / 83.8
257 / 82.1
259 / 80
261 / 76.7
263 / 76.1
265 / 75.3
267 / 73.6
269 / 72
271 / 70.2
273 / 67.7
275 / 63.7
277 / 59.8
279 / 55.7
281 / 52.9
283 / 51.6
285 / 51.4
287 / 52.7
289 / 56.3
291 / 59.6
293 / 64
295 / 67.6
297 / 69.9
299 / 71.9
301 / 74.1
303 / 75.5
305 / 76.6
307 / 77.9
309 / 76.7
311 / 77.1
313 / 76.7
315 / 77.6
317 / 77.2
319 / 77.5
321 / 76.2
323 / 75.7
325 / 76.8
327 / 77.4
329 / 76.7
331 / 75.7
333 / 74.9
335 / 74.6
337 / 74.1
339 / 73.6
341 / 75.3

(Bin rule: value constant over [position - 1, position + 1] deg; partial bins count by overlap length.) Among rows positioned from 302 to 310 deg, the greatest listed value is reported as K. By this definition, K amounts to 77.9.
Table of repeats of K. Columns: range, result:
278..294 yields 64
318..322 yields 77.5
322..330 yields 77.4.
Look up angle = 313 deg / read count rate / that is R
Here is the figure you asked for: 76.7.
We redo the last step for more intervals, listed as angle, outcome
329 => 76.7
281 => 52.9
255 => 83.8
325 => 76.8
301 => 74.1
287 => 52.7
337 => 74.1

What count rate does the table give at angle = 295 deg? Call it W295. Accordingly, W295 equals 67.6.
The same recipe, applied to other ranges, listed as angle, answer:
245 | 94.7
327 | 77.4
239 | 97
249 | 91.1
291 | 59.6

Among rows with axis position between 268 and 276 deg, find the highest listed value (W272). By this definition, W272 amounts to 72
